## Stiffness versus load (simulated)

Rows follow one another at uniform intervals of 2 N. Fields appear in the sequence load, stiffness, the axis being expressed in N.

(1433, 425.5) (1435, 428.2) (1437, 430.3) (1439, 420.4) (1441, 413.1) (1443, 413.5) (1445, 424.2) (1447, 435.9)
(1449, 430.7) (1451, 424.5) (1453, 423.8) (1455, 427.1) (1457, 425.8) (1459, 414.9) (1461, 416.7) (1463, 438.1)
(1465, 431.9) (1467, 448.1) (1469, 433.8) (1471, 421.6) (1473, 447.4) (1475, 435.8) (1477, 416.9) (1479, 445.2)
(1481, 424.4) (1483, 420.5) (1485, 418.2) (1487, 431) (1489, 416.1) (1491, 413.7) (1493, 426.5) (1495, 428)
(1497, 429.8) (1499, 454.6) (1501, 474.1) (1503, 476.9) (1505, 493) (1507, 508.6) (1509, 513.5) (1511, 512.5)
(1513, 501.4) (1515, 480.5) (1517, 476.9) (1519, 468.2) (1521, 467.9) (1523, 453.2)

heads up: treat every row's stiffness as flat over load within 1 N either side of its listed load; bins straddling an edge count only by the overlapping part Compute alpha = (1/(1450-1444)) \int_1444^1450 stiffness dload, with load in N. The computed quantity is 430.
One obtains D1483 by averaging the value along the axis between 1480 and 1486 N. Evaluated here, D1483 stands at 421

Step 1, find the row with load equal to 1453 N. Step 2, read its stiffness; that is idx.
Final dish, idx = 423.8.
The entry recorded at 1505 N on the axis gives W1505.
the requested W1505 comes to 493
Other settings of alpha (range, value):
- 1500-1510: 493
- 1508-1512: 513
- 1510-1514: 507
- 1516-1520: 473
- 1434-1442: 423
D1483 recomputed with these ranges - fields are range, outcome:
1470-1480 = 433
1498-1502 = 464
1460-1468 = 434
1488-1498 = 423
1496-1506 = 466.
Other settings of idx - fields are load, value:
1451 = 424.5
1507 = 508.6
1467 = 448.1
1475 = 435.8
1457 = 425.8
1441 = 413.1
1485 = 418.2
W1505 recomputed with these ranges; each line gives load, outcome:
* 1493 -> 426.5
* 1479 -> 445.2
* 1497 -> 429.8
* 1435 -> 428.2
